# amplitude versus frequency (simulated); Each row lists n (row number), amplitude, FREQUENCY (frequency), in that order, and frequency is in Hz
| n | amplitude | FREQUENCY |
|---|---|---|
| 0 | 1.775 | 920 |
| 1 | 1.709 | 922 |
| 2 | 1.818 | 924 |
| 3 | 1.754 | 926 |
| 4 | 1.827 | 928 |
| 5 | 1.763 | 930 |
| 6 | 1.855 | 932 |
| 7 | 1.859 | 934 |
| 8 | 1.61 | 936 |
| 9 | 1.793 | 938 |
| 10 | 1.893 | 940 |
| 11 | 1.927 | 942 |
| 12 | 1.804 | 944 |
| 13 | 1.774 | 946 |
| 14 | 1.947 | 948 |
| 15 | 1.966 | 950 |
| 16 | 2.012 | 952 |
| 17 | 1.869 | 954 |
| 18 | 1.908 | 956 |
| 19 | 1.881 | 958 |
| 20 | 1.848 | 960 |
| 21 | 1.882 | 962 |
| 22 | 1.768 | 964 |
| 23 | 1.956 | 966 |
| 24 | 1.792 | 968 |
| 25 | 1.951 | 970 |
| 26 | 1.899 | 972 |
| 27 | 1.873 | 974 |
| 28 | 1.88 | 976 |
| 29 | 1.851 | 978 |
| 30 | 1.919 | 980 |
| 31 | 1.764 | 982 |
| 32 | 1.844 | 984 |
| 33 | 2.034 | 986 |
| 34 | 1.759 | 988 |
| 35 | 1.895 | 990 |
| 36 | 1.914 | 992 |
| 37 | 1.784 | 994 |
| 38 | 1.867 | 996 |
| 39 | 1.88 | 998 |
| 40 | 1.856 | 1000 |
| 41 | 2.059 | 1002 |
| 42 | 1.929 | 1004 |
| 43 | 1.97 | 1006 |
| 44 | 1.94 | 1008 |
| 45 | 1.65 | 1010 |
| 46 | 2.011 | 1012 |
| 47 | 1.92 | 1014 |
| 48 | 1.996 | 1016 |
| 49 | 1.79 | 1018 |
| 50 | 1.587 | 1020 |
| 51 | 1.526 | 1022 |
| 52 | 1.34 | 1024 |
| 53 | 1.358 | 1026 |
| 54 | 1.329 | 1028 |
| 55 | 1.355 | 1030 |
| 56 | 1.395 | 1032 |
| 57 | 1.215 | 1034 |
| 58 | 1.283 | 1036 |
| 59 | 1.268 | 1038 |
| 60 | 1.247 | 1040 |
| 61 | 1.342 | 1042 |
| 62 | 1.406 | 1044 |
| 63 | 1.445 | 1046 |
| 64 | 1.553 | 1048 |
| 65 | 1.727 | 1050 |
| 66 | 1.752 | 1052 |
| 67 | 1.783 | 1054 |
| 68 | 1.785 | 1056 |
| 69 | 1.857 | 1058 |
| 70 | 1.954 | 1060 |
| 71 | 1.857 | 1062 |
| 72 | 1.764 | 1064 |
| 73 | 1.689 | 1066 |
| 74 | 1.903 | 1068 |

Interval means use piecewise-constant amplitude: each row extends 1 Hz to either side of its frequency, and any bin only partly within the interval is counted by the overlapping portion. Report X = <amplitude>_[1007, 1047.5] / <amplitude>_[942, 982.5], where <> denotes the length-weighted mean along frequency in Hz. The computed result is 0.8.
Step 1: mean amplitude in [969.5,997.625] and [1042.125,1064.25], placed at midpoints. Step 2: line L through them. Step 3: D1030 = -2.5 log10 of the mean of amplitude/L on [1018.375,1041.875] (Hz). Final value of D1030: 0.274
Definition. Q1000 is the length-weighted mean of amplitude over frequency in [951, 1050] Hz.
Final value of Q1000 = 1.73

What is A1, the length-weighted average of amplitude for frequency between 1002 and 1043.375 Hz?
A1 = 1.58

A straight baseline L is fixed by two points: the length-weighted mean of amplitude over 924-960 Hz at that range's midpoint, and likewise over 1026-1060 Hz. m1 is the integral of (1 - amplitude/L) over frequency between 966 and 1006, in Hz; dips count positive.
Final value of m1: -4.6 Hz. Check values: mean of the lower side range 1.85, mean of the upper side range 1.49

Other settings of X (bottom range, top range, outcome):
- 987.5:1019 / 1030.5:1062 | 0.82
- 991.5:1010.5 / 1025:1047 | 0.70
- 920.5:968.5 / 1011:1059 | 0.84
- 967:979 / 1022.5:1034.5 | 0.72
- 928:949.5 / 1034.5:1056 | 0.82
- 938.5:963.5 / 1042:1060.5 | 0.88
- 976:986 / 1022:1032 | 0.73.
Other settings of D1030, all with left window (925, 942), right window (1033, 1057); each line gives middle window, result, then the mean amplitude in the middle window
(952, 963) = -0.09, 1.89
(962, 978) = -0.11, 1.87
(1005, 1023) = -0.16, 1.82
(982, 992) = -0.14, 1.87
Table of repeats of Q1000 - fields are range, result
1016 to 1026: 1.58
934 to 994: 1.87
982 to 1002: 1.87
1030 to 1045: 1.31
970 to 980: 1.89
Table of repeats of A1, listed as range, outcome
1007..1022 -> 1.82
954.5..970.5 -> 1.87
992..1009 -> 1.91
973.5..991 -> 1.87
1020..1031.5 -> 1.4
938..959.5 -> 1.89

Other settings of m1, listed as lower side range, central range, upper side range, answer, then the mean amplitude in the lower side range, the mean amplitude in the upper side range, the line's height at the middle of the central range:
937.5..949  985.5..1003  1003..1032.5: -1.6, 1.86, 1.68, 1.73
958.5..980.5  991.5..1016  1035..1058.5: -2.6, 1.87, 1.53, 1.72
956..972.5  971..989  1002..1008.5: 0.4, 1.87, 1.96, 1.91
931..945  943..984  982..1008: -0.5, 1.82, 1.9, 1.85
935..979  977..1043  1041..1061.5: 2.4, 1.87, 1.67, 1.75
